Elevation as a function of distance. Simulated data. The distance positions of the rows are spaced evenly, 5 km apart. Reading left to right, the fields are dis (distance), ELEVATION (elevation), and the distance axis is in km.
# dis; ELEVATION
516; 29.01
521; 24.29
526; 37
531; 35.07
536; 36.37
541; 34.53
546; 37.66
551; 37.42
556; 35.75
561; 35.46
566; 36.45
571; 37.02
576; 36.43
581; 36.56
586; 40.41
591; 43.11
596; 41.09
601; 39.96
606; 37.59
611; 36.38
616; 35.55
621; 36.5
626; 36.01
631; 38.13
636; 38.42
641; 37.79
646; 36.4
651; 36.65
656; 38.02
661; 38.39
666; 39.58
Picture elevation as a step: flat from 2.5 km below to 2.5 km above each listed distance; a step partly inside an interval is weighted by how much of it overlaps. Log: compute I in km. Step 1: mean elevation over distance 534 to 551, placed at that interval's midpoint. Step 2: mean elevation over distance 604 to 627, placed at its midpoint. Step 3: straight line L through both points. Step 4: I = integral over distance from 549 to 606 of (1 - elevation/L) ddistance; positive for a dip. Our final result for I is -2.7 km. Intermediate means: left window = 36.4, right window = 36.4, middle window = 38.1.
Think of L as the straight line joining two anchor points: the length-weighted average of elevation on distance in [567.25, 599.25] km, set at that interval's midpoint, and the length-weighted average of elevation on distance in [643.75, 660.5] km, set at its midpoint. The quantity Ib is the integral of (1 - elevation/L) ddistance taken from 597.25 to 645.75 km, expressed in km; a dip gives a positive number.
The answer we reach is 0.7 km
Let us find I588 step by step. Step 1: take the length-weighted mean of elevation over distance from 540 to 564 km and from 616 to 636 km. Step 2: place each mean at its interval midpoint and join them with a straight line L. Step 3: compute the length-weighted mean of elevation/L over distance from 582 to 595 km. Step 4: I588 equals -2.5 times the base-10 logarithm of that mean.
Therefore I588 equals -0.126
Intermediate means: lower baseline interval 36.3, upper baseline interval 36.9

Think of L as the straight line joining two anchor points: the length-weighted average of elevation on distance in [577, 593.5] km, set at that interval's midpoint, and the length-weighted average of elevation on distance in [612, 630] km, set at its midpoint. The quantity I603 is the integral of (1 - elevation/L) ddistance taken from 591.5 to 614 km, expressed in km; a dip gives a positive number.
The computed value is -0.61 km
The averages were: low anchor 39.7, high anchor 36.2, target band 39.1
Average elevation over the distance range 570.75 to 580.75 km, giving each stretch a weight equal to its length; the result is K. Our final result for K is 36.6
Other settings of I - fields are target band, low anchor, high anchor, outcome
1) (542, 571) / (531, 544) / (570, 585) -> -0.2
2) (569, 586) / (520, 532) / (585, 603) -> 0.9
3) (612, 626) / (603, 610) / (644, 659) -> 0.5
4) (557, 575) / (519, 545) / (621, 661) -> -0.7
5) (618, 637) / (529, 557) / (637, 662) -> 0.0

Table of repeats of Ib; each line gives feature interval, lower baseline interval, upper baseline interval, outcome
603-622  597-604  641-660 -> 1.33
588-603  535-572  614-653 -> -1.95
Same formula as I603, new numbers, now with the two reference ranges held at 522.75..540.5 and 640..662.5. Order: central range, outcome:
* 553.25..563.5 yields 0.1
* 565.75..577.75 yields -0.2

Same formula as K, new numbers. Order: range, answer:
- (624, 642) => 37.6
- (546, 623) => 37.7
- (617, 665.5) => 37.4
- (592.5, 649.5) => 37.7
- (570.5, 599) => 39.3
